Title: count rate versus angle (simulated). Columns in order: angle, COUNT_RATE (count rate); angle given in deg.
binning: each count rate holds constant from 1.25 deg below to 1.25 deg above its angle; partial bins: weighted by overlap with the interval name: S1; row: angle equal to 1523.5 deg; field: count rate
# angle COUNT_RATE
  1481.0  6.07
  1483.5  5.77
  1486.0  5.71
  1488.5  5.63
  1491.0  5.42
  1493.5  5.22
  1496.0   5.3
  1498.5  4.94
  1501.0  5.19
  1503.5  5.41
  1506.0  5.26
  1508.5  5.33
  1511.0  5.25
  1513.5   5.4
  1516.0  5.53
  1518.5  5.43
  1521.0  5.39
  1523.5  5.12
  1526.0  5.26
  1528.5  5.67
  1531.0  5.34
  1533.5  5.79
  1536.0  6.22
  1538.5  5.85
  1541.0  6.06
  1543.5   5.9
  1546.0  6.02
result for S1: 5.12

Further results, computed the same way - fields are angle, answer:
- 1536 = 6.22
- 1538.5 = 5.85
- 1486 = 5.71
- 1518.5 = 5.43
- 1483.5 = 5.77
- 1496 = 5.3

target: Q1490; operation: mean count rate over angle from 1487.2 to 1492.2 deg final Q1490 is 5.53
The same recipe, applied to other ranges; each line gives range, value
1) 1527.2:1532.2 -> 5.5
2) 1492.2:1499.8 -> 5.16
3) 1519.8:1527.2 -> 5.26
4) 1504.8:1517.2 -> 5.35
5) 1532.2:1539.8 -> 5.95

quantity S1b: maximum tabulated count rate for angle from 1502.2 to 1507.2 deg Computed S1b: 5.41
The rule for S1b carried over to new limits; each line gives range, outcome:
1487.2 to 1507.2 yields 5.63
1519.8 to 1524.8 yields 5.39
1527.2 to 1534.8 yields 5.79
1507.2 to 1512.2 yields 5.33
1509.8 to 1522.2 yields 5.53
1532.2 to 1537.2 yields 6.22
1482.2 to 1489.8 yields 5.77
